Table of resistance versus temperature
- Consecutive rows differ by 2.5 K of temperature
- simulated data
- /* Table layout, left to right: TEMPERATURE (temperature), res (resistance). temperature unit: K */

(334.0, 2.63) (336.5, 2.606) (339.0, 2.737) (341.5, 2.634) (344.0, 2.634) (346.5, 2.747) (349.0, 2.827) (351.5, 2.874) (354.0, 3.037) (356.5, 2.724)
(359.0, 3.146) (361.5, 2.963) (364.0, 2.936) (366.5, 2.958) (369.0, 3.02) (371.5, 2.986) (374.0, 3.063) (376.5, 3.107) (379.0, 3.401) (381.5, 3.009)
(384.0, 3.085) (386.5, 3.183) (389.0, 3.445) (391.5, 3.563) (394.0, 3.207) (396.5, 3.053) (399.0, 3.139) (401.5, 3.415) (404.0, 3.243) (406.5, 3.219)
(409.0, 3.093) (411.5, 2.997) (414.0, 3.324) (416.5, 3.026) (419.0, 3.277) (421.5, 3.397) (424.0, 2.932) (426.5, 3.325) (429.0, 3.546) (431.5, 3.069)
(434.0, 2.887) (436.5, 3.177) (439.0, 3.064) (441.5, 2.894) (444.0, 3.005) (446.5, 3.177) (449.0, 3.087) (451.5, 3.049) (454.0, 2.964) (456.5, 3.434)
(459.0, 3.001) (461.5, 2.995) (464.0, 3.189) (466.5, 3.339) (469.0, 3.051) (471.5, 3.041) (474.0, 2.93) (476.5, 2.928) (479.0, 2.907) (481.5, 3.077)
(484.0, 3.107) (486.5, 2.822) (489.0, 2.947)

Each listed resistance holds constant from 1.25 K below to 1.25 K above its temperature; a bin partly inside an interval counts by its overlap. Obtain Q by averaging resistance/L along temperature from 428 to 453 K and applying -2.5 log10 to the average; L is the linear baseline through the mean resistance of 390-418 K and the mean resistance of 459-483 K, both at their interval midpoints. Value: 0.01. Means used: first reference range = 3.21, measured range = 3.09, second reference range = 3.05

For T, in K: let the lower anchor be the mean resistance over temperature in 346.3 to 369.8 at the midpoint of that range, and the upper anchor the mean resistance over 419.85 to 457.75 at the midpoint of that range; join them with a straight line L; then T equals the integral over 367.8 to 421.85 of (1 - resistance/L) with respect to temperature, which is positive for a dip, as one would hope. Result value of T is -3.0 K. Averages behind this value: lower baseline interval 2.93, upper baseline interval 3.14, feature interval 3.19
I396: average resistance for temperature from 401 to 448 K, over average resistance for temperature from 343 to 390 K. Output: 1.0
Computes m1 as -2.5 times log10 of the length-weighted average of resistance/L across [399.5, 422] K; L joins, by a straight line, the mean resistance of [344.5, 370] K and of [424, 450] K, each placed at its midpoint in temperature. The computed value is -0.06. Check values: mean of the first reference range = 2.91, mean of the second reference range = 3.11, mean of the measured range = 3.21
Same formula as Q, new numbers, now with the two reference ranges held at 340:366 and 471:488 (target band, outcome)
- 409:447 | -0.077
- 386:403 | -0.140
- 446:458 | -0.069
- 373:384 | -0.095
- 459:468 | -0.068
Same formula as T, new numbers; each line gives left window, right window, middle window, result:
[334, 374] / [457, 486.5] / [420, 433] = -1.19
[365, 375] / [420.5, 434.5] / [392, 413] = -0.47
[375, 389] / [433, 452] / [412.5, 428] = -0.61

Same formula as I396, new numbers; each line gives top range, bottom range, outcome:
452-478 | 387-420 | 0.96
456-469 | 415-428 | 0.99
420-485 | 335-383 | 1.06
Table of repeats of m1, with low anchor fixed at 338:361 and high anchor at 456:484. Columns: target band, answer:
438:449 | -0.01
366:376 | -0.06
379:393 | -0.13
